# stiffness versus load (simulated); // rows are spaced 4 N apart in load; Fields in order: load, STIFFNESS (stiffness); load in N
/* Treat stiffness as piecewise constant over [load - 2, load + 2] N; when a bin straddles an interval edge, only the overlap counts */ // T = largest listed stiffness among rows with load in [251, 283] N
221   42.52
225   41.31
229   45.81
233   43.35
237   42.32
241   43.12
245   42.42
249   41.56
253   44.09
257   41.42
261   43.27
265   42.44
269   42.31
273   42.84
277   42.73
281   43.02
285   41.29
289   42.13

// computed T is 44.09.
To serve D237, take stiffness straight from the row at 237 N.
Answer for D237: 42.32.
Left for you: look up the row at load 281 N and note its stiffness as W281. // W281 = 43.02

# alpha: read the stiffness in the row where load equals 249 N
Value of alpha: 41.56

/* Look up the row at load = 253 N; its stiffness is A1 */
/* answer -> 44.09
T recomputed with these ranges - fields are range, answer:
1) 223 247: 45.81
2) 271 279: 42.84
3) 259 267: 43.27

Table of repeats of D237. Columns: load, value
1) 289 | 42.13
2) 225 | 41.31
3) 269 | 42.31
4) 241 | 43.12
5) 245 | 42.42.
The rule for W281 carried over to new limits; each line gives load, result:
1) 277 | 42.73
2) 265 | 42.44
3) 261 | 43.27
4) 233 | 43.35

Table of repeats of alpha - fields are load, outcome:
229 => 45.81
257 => 41.42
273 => 42.84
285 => 41.29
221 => 42.52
